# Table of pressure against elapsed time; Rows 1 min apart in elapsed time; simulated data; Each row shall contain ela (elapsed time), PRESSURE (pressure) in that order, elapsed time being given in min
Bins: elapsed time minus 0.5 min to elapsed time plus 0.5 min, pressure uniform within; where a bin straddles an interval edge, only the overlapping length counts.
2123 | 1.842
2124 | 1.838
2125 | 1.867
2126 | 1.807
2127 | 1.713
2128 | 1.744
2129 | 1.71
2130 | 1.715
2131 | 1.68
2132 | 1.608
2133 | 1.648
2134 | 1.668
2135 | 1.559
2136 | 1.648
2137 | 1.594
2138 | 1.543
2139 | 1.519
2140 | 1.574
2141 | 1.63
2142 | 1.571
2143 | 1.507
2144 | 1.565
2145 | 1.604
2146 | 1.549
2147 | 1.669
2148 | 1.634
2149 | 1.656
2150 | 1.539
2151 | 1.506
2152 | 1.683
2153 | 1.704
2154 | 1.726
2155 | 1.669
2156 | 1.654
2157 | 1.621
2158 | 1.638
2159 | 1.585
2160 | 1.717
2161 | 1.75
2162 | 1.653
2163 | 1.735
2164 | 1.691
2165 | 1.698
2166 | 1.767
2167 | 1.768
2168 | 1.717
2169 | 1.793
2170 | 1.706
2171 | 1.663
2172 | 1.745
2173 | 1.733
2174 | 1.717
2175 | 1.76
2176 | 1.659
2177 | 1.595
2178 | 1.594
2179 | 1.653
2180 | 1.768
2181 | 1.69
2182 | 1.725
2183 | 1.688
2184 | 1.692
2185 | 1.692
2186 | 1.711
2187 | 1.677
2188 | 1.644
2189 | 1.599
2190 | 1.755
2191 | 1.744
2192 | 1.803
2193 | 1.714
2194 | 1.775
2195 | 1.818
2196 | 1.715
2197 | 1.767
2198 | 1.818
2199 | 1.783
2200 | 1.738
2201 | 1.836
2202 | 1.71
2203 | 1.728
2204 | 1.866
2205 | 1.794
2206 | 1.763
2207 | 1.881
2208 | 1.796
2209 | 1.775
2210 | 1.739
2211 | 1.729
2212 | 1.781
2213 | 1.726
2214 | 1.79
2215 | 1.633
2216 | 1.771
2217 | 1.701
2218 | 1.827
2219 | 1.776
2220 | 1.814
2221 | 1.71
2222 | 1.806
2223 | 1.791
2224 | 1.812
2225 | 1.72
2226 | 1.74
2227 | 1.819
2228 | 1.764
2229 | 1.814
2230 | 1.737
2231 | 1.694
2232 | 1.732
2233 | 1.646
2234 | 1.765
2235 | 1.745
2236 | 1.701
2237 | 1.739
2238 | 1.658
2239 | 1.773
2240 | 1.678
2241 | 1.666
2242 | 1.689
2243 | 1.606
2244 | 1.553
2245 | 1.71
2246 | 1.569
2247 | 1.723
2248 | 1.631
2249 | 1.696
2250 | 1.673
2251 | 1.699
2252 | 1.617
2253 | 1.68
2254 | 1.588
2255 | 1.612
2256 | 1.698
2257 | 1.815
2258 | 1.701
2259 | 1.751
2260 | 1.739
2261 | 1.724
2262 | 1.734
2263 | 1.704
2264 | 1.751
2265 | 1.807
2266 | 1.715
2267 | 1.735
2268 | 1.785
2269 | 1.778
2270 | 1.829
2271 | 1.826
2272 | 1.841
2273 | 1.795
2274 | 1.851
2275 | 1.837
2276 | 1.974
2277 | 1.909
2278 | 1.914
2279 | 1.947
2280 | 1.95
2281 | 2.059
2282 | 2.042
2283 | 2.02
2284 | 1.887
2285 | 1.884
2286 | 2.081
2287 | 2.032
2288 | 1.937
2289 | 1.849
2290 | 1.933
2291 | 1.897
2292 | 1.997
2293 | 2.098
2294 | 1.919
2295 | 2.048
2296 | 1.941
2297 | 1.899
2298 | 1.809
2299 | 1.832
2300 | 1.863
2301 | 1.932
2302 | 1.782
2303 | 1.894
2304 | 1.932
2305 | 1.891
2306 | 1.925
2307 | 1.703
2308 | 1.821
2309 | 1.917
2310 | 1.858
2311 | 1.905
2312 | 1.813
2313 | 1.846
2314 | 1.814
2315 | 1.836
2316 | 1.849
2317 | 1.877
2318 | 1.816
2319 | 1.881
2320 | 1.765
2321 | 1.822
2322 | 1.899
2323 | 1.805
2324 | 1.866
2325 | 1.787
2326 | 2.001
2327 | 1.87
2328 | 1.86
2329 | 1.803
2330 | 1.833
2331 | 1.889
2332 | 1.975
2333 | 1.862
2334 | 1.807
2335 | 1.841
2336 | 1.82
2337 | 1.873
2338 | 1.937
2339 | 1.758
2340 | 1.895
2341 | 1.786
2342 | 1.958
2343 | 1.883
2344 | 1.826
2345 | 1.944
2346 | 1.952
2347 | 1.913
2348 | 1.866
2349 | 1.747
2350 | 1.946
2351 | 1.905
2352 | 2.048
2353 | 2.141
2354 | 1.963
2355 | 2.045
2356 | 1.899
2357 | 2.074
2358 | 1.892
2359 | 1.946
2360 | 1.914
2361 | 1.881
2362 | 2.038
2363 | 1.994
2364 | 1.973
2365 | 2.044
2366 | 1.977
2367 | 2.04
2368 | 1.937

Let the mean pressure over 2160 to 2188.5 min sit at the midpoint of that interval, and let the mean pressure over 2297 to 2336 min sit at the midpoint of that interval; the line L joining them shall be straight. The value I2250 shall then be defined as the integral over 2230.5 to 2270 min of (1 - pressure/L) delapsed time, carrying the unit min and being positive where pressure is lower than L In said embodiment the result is 1.8 min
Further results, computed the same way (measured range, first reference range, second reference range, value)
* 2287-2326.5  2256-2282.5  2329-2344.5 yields -0.8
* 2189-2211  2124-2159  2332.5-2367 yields -0.7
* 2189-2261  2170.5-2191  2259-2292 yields 1.5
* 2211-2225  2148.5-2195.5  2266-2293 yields 0.2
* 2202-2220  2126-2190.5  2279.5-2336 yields -0.3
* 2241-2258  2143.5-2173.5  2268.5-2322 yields 1.5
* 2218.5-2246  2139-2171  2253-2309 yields 0.8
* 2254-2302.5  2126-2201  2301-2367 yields -1.0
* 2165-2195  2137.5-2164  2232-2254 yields -1.3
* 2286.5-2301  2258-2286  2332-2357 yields -0.5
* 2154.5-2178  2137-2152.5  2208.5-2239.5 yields -1.0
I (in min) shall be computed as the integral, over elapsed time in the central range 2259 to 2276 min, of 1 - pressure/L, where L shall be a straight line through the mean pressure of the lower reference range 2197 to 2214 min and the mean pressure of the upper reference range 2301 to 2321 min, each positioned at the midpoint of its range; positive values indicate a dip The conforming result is 0.35 min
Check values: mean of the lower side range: 1.78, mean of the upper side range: 1.85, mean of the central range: 1.78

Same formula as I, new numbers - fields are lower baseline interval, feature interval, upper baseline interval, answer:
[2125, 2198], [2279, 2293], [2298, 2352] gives -1.17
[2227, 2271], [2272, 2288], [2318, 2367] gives -1.51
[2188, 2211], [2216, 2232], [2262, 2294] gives 0.33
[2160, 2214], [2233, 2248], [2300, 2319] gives 0.89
